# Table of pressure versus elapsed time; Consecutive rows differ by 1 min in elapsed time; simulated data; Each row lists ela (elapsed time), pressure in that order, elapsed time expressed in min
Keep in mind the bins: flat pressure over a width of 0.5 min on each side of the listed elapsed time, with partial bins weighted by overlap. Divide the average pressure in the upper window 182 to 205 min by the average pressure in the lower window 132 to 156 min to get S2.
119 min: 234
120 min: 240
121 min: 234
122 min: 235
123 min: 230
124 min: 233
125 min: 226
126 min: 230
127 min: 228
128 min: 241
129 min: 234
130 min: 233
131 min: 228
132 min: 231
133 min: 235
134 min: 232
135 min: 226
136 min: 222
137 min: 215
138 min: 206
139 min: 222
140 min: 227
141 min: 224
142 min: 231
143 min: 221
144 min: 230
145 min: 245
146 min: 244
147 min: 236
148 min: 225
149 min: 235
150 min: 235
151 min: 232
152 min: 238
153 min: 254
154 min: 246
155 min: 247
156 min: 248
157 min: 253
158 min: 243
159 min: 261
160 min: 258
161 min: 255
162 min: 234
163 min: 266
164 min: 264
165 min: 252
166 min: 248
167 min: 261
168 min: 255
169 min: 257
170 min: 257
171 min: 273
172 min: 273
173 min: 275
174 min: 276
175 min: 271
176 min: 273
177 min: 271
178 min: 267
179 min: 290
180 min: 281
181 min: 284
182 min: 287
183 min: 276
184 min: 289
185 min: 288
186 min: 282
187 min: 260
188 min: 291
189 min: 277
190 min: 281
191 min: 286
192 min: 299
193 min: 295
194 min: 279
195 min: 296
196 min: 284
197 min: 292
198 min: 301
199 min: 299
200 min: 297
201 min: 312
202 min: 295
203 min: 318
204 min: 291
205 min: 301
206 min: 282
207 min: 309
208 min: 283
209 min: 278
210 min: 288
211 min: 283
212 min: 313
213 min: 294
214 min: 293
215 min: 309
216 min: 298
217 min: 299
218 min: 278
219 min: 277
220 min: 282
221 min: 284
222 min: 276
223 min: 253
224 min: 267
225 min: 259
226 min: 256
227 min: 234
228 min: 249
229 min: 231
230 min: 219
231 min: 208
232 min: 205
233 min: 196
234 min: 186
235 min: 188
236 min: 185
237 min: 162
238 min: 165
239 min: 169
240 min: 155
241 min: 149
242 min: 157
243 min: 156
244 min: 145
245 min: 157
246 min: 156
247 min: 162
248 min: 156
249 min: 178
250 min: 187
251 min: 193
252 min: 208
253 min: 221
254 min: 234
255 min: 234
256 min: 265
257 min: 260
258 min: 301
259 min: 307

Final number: 1.3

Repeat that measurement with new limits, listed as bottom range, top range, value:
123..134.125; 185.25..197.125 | 1.23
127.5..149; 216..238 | 1.04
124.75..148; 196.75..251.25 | 1.05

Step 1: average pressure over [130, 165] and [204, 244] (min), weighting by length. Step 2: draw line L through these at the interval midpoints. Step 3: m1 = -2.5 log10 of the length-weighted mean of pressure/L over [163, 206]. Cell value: -0.17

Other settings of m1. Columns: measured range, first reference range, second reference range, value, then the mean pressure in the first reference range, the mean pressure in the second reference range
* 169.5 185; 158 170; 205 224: -0.05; 255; 288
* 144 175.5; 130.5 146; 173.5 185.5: 0.01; 227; 279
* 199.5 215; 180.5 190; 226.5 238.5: -0.21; 282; 202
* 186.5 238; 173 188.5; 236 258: -0.14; 279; 187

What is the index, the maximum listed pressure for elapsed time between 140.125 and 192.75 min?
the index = 299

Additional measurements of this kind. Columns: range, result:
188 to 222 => 318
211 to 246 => 313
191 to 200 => 301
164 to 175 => 276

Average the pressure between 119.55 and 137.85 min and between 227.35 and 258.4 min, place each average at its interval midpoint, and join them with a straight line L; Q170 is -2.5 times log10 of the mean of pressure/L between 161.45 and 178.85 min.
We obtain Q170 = -0.210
